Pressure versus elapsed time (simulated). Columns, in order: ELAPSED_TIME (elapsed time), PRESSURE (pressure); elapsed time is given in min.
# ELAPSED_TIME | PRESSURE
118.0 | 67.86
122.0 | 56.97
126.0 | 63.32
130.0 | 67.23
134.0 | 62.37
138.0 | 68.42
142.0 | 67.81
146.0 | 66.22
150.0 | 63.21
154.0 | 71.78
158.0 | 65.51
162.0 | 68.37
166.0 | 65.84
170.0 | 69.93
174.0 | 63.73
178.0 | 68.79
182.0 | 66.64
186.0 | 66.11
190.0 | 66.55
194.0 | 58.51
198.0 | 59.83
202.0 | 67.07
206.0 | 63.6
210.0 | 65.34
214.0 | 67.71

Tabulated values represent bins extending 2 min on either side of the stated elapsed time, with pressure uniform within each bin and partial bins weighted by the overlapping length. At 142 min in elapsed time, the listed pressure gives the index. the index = 67.81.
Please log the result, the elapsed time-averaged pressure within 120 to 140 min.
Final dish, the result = 63.7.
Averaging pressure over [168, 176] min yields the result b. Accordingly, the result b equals 66.8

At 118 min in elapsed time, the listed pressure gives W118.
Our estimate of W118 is 67.86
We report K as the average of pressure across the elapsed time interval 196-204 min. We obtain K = 63.4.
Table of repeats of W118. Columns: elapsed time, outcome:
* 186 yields 66.11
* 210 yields 65.34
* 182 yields 66.64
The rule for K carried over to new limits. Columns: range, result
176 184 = 67.7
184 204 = 63.6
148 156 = 67.5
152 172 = 68.3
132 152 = 65.6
